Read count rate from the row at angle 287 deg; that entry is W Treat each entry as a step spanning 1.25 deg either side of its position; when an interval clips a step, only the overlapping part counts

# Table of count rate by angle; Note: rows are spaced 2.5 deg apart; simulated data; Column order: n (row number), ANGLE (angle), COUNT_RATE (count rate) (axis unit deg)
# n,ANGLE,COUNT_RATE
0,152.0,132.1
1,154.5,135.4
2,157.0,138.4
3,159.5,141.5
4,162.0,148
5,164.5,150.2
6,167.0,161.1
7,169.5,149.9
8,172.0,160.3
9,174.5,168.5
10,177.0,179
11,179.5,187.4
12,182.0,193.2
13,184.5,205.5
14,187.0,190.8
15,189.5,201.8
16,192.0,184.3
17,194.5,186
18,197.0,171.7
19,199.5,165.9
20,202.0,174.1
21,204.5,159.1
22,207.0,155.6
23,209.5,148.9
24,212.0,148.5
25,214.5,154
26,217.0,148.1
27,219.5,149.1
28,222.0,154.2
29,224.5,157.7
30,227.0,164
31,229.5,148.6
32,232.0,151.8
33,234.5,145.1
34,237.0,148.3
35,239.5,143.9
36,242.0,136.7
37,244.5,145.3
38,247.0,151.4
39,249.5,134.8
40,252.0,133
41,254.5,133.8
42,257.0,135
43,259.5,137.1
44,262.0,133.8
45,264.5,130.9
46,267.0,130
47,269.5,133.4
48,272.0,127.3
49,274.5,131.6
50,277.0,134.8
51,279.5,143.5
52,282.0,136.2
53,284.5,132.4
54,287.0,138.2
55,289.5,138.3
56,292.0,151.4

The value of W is 138.2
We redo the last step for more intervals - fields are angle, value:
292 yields 151.4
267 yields 130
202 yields 174.1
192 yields 184.3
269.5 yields 133.4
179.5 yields 187.4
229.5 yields 148.6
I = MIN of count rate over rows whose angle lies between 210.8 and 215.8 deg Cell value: 148.5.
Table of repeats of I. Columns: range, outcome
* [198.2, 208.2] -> 155.6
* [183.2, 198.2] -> 171.7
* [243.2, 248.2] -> 145.3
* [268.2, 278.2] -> 127.3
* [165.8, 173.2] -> 149.9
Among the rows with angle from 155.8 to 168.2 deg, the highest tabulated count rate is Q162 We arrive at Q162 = 161.1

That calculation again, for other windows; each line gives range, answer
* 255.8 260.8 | 137.1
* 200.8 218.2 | 174.1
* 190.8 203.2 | 186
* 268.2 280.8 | 143.5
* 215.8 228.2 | 164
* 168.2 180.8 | 187.4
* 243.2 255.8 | 151.4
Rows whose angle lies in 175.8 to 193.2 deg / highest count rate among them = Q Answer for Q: 205.5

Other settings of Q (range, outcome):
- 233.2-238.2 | 148.3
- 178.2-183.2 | 193.2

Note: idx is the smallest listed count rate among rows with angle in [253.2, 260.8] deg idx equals 133.8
